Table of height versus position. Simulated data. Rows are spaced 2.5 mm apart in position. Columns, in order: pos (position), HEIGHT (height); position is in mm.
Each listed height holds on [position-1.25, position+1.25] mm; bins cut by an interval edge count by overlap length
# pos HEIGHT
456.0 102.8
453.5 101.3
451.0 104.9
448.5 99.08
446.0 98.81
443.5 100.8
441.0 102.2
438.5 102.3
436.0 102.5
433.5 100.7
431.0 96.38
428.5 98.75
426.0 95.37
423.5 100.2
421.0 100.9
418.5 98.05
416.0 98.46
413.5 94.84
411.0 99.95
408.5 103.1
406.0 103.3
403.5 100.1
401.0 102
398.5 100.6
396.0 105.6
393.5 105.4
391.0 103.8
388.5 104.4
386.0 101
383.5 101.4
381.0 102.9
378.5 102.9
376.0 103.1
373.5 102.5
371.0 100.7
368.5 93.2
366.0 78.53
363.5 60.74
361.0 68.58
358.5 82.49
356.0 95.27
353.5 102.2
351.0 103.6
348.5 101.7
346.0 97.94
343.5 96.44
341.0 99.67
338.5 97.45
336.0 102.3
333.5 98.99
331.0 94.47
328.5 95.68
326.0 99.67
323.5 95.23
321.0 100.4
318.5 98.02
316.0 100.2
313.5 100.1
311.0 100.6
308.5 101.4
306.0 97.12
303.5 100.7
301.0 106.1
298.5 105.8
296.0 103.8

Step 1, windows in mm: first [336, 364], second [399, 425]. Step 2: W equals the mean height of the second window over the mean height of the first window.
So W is 1.1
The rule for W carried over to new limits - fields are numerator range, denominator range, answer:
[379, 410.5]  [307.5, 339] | 1.04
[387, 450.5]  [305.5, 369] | 1.06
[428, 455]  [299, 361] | 1.03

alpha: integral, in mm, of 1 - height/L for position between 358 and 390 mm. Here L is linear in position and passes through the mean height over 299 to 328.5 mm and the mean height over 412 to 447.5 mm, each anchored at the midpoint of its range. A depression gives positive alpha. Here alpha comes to 2.2 mm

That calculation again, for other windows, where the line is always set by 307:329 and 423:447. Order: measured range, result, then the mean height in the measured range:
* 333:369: 2.7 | 91.8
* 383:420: -0.7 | 101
